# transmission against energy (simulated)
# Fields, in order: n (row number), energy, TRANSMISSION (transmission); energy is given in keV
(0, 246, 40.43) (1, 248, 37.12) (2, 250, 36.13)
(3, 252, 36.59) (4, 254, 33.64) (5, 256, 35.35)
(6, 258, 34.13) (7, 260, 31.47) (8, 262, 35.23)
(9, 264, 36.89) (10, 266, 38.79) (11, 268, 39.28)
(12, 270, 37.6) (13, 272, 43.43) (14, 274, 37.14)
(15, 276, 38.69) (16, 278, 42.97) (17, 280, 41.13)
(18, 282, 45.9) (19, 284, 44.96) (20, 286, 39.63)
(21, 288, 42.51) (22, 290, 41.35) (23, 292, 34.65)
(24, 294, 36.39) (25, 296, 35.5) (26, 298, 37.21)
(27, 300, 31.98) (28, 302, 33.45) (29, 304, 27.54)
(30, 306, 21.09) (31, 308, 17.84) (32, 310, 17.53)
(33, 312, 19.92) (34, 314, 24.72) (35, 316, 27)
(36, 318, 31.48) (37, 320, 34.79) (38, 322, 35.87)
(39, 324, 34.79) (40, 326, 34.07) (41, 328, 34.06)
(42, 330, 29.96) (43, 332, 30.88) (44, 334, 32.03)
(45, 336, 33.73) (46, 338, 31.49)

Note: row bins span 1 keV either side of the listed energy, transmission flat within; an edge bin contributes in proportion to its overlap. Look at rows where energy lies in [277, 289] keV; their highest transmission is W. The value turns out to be 45.9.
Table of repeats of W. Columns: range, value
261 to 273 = 43.43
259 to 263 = 35.23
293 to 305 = 37.21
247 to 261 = 37.12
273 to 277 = 38.69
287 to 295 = 42.51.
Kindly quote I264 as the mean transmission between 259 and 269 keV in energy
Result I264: 36.3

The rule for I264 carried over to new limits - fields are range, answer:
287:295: 38.7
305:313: 19.1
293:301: 35.3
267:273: 40.1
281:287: 43.5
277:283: 43.3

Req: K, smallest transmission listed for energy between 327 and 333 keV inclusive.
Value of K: 29.96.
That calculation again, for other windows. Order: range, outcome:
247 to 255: 33.64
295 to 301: 31.98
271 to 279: 37.14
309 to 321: 17.53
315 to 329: 27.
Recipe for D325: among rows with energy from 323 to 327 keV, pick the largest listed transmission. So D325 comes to 34.79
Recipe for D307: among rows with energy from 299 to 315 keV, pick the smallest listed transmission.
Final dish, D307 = 17.53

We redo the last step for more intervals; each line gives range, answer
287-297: 34.65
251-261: 31.47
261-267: 35.23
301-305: 27.54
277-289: 39.63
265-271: 37.6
